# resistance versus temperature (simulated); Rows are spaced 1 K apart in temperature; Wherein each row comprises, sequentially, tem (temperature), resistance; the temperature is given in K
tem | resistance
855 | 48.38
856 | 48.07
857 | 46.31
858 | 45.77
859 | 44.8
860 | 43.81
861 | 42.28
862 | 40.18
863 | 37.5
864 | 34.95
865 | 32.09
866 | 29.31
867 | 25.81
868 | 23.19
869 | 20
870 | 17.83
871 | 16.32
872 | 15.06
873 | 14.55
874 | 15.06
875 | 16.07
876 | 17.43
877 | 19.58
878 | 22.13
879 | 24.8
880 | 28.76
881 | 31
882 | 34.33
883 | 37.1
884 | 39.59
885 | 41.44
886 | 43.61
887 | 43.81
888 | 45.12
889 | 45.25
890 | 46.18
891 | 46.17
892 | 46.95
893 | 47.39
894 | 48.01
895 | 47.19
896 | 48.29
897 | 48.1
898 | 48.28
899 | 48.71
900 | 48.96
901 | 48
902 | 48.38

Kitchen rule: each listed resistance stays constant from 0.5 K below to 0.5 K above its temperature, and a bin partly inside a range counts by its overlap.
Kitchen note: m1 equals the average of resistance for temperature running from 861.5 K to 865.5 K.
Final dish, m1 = 36.2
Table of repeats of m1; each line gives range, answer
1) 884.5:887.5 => 43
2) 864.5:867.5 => 29.1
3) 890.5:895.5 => 47.1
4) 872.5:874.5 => 14.8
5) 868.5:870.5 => 18.9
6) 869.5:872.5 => 16.4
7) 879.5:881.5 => 29.9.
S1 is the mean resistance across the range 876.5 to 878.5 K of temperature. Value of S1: 20.9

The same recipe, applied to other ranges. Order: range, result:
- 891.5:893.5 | 47.2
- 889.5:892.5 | 46.4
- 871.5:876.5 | 15.6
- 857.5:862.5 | 43.4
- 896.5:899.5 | 48.4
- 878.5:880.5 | 26.8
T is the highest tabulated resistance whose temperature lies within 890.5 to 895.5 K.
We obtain 48.01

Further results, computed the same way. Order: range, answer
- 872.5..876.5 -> 17.43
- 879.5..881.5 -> 31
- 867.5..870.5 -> 23.19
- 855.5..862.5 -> 48.07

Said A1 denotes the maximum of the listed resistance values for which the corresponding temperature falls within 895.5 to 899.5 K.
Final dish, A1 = 48.71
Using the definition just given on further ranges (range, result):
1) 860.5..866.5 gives 42.28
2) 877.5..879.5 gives 24.8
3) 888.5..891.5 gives 46.18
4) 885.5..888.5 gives 45.12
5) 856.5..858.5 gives 46.31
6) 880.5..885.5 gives 41.44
